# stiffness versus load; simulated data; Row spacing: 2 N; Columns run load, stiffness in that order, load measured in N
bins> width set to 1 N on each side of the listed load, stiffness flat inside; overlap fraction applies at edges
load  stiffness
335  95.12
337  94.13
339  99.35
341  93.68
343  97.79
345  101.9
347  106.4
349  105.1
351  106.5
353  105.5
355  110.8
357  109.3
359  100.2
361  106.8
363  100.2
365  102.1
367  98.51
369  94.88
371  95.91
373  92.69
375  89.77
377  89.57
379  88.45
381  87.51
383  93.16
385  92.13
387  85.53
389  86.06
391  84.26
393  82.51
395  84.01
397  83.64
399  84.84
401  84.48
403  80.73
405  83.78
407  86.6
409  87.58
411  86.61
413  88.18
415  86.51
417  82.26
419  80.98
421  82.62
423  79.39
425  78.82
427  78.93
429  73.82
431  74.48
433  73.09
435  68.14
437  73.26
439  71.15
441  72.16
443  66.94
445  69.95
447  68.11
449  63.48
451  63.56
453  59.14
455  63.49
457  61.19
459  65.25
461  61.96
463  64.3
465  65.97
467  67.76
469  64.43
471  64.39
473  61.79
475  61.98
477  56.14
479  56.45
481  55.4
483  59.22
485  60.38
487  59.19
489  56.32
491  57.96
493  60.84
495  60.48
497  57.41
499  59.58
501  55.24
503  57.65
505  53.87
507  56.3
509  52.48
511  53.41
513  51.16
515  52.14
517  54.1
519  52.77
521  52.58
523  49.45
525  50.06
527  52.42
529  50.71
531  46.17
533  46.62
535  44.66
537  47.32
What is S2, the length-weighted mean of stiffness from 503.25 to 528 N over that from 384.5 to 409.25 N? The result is 0.62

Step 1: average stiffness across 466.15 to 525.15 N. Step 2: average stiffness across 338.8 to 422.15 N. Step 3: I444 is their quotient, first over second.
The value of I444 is 0.6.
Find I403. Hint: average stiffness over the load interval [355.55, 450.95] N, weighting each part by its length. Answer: 84.5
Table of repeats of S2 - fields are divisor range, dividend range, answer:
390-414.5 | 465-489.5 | 0.71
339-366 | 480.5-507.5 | 0.56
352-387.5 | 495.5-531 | 0.55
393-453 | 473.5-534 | 0.71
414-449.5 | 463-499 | 0.81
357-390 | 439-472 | 0.69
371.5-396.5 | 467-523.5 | 0.65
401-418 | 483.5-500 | 0.69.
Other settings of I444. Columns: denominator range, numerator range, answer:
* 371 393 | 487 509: 0.65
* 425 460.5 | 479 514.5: 0.83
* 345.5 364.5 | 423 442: 0.70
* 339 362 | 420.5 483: 0.65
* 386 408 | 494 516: 0.66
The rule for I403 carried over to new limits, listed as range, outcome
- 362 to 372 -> 98.3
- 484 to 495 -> 59.1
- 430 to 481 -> 65.3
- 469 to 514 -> 57.8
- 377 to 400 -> 86.7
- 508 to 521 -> 52.7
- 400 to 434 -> 81.7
